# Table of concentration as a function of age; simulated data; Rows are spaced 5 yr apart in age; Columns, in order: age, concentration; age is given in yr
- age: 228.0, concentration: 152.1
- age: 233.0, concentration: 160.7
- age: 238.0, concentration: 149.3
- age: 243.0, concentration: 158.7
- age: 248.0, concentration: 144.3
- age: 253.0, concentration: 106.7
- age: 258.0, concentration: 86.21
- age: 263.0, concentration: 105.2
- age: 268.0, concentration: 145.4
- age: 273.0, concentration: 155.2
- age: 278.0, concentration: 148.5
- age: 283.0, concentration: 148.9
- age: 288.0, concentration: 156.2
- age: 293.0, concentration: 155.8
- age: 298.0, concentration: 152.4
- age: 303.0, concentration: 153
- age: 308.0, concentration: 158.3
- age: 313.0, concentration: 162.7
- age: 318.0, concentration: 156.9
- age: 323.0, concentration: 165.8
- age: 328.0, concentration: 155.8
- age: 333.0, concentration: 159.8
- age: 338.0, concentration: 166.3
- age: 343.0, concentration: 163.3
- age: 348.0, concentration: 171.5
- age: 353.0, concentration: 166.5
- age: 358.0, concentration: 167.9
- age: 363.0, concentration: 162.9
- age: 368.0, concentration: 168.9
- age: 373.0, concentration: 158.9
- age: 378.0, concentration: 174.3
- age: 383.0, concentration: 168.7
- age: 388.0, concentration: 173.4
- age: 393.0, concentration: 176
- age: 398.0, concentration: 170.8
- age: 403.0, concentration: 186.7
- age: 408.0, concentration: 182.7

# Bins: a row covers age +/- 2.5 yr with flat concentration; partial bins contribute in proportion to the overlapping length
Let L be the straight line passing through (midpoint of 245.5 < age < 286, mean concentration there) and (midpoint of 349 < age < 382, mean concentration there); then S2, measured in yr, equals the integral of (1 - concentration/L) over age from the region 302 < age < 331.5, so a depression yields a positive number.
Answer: -2.00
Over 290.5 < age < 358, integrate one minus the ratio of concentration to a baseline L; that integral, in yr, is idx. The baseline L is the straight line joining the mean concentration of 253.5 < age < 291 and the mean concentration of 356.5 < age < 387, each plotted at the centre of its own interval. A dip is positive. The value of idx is -4.32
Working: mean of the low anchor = 134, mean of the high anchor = 167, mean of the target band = 161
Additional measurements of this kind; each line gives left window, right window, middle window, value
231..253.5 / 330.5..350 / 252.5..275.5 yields 4.60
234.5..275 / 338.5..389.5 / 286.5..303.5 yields -1.11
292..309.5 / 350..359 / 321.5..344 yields 0.03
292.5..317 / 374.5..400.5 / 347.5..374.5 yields 0.18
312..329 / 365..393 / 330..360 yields -0.27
